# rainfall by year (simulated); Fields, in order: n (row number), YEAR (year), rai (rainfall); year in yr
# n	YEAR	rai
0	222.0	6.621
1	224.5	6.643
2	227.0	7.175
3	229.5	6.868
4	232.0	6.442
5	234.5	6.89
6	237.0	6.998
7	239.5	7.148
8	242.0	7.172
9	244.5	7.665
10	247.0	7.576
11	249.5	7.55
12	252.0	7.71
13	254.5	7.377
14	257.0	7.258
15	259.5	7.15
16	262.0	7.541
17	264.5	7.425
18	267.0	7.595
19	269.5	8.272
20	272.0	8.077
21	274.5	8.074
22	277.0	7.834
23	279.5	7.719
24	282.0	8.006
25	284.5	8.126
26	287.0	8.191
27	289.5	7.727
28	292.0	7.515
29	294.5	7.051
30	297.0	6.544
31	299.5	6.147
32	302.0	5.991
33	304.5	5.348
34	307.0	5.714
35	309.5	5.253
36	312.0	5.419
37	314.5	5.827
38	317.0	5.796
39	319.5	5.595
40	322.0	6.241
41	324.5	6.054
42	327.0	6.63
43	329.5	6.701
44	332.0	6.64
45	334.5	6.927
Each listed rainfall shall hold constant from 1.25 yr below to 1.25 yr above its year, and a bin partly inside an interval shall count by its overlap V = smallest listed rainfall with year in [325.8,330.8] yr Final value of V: 6.63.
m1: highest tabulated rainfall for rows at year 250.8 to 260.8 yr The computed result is 7.71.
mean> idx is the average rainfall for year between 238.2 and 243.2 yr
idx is 7.16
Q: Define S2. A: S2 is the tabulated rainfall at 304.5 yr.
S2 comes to 5.348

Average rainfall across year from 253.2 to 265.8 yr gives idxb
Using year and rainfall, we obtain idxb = 7.35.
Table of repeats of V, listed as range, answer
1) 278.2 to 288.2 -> 7.719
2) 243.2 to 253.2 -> 7.55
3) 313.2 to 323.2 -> 5.595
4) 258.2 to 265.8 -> 7.15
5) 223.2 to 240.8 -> 6.442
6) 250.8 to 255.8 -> 7.377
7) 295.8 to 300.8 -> 6.147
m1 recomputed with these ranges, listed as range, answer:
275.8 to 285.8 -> 8.126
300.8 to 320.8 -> 5.991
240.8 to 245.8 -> 7.665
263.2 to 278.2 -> 8.272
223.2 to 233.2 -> 7.175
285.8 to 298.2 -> 8.191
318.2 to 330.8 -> 6.701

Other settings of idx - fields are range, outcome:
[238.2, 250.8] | 7.42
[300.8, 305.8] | 5.67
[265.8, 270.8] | 7.94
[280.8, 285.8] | 8.07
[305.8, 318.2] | 5.6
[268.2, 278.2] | 8.06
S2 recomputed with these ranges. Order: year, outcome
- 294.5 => 7.051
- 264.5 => 7.425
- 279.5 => 7.719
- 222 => 6.621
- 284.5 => 8.126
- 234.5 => 6.89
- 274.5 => 8.074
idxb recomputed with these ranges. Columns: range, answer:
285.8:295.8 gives 7.61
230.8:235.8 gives 6.67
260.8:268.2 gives 7.52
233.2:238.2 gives 6.94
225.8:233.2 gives 6.83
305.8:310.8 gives 5.48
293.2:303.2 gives 6.44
